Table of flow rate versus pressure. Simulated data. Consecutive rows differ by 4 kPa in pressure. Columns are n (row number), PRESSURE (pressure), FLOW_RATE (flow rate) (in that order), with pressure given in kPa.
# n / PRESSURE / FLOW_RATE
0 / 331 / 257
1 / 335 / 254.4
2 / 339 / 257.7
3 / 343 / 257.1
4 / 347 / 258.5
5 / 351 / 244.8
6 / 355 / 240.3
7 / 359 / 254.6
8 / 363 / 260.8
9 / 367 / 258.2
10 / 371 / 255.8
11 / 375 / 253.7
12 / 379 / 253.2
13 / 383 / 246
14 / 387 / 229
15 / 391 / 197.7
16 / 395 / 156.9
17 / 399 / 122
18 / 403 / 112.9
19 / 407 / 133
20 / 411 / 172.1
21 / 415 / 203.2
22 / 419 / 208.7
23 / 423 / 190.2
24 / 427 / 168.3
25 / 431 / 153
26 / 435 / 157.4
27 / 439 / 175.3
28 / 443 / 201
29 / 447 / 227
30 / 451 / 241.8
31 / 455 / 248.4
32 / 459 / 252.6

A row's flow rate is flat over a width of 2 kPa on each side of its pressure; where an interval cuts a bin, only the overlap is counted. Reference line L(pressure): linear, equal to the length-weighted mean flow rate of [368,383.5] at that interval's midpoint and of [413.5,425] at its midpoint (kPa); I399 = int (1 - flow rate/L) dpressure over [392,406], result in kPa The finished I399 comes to 5.6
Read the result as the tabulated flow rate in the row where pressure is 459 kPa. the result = 252.6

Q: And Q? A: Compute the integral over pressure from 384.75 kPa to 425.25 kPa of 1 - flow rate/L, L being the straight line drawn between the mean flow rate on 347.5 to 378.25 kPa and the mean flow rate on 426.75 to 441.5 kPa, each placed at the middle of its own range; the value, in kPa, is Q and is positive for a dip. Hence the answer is 5.3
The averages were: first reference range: 253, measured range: 173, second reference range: 164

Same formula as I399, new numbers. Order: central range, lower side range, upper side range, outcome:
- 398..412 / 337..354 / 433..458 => 5.80 kPa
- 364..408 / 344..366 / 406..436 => 2.89 kPa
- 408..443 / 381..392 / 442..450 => 6.82 kPa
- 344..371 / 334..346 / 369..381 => 0.24 kPa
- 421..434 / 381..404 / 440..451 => 2.17 kPa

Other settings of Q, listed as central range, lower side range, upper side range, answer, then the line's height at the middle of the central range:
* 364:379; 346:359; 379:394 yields -1.4 kPa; 234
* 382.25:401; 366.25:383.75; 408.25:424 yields 3.5 kPa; 228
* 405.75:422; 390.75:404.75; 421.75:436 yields -2.8 kPa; 155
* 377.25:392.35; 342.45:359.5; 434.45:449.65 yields -0.2 kPa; 230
